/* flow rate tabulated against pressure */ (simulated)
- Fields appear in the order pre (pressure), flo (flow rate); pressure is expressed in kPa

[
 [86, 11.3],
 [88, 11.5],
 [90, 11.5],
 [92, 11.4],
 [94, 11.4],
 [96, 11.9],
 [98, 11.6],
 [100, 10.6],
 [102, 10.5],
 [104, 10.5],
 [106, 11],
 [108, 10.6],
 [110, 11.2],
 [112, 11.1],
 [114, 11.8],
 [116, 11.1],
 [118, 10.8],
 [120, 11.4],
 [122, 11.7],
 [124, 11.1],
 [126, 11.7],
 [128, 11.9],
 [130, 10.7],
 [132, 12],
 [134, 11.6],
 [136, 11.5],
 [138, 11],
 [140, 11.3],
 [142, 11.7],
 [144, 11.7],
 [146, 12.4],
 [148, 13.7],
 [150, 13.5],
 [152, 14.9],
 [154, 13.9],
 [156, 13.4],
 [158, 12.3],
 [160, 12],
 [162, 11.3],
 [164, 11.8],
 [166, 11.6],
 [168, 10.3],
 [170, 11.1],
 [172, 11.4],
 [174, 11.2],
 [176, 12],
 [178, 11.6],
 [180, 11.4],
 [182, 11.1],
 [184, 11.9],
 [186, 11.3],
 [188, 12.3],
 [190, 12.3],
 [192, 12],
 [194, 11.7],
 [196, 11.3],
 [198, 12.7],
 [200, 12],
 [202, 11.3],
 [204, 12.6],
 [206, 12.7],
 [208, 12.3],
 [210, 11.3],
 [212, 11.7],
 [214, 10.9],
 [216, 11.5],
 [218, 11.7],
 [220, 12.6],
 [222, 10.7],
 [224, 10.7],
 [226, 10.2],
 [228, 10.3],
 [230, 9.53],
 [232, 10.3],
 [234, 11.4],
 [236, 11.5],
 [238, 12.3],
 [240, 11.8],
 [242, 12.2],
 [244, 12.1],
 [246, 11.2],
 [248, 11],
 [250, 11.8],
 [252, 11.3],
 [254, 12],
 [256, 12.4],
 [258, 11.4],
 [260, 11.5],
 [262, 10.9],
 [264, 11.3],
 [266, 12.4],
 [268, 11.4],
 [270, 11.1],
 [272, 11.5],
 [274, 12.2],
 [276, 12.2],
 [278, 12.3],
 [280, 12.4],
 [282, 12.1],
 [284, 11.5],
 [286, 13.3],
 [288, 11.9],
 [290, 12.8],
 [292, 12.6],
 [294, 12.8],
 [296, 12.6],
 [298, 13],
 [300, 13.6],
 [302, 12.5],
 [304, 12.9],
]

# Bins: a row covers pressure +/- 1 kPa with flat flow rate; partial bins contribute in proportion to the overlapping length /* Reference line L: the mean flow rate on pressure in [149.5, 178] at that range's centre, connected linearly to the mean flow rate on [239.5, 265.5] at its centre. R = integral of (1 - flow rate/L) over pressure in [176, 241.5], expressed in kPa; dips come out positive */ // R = 1.9 kPa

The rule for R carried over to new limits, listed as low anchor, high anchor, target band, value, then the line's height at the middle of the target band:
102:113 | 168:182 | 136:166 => -3.4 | 11.2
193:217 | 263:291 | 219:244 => 1.6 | 11.9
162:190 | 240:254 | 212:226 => 0.3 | 11.6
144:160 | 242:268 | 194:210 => 0.5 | 12.5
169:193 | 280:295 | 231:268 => 1.7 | 12.1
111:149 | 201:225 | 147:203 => -2.0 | 11.6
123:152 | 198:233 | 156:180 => 0.3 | 11.7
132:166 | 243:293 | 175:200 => 0.8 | 12.2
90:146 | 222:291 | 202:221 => -0.7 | 11.5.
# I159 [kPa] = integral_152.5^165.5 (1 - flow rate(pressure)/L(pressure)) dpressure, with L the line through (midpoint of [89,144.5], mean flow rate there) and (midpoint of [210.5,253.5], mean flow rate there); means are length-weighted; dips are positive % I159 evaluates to -1.41 kPa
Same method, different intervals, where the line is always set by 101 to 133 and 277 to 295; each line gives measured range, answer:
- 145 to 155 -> -1.97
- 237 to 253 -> 0.53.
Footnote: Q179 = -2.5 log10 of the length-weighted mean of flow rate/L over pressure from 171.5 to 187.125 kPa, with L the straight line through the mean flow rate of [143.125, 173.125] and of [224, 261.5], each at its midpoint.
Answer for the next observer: 0.05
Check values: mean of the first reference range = 12.4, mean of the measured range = 11.5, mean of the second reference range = 11.3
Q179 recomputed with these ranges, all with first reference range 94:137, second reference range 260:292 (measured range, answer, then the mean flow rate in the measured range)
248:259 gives 0.01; 11.7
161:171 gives 0.02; 11.2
